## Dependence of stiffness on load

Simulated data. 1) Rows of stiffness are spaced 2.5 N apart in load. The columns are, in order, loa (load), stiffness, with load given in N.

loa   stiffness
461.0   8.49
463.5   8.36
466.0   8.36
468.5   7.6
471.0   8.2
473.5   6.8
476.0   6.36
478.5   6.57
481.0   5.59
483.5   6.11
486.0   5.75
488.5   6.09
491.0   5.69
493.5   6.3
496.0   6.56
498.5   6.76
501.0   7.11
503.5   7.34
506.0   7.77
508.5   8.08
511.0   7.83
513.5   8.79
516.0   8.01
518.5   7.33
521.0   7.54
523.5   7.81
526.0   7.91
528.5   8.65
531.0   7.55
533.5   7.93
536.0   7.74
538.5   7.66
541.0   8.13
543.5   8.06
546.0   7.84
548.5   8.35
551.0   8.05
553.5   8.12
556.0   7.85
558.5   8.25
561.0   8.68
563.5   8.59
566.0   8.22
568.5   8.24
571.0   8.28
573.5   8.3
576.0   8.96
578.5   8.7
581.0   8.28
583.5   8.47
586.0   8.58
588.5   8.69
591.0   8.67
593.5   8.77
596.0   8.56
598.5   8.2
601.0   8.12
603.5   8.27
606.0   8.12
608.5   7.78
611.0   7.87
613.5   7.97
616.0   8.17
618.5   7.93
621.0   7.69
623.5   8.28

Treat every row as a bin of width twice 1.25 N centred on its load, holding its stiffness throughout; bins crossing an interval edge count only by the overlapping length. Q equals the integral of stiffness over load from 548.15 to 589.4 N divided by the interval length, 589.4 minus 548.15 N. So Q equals 8.39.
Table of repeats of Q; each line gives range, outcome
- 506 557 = 7.96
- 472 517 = 6.86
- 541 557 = 8.05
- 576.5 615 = 8.35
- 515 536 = 7.83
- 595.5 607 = 8.24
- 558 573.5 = 8.38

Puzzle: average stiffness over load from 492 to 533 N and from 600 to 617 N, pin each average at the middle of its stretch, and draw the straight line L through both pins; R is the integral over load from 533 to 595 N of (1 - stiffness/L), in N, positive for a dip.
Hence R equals -3.75 N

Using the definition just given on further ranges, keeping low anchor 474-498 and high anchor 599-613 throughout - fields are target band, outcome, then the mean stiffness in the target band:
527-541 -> -2.1 N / 7.93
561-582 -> -2.7 N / 8.46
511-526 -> -2.8 N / 7.89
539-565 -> -3.6 N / 8.18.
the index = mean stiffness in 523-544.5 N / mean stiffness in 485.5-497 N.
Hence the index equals 1.3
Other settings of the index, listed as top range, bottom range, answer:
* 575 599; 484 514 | 1.24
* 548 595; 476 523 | 1.21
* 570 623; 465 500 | 1.26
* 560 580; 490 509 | 1.23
